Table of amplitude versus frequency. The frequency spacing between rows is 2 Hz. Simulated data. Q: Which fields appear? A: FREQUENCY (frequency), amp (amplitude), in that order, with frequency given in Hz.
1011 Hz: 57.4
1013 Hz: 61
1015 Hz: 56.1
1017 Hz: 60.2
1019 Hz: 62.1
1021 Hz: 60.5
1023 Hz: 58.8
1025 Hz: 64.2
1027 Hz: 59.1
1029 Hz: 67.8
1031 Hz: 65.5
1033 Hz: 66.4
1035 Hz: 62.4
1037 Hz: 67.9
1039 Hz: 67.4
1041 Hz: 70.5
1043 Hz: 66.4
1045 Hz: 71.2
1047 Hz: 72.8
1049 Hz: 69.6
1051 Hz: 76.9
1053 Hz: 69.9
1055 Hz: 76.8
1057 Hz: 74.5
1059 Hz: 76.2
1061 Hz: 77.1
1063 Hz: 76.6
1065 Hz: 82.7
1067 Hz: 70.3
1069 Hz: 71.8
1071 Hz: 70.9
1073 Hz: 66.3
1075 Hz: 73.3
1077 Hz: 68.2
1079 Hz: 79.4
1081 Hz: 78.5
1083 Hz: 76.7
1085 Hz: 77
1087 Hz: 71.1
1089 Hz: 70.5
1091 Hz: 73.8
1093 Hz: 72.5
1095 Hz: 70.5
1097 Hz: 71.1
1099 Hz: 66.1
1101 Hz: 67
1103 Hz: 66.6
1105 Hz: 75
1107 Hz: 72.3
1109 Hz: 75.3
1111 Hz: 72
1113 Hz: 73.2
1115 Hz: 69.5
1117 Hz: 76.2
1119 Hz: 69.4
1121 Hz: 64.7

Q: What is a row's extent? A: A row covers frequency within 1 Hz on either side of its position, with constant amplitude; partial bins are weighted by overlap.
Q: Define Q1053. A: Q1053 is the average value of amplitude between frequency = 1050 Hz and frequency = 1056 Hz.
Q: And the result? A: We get 74.5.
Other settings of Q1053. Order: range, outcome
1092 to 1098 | 71.4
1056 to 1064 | 76.1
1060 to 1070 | 75.7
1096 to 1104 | 67.7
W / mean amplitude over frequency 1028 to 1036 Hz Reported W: 65.5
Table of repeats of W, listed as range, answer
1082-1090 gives 73.8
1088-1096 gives 71.8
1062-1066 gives 79.7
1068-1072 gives 71.3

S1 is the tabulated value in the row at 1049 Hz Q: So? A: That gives 69.6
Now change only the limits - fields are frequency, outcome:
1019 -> 62.1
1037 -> 67.9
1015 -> 56.1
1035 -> 62.4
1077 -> 68.2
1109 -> 75.3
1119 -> 69.4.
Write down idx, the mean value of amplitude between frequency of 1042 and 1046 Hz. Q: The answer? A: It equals 68.8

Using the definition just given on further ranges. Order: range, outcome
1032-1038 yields 65.6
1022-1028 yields 60.7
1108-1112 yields 73.7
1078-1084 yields 78.2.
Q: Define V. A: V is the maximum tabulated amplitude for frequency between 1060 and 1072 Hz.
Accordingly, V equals 82.7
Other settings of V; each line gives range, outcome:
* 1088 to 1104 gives 73.8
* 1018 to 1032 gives 67.8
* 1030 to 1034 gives 66.4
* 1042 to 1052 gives 76.9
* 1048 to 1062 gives 77.1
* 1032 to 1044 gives 70.5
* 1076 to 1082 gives 79.4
